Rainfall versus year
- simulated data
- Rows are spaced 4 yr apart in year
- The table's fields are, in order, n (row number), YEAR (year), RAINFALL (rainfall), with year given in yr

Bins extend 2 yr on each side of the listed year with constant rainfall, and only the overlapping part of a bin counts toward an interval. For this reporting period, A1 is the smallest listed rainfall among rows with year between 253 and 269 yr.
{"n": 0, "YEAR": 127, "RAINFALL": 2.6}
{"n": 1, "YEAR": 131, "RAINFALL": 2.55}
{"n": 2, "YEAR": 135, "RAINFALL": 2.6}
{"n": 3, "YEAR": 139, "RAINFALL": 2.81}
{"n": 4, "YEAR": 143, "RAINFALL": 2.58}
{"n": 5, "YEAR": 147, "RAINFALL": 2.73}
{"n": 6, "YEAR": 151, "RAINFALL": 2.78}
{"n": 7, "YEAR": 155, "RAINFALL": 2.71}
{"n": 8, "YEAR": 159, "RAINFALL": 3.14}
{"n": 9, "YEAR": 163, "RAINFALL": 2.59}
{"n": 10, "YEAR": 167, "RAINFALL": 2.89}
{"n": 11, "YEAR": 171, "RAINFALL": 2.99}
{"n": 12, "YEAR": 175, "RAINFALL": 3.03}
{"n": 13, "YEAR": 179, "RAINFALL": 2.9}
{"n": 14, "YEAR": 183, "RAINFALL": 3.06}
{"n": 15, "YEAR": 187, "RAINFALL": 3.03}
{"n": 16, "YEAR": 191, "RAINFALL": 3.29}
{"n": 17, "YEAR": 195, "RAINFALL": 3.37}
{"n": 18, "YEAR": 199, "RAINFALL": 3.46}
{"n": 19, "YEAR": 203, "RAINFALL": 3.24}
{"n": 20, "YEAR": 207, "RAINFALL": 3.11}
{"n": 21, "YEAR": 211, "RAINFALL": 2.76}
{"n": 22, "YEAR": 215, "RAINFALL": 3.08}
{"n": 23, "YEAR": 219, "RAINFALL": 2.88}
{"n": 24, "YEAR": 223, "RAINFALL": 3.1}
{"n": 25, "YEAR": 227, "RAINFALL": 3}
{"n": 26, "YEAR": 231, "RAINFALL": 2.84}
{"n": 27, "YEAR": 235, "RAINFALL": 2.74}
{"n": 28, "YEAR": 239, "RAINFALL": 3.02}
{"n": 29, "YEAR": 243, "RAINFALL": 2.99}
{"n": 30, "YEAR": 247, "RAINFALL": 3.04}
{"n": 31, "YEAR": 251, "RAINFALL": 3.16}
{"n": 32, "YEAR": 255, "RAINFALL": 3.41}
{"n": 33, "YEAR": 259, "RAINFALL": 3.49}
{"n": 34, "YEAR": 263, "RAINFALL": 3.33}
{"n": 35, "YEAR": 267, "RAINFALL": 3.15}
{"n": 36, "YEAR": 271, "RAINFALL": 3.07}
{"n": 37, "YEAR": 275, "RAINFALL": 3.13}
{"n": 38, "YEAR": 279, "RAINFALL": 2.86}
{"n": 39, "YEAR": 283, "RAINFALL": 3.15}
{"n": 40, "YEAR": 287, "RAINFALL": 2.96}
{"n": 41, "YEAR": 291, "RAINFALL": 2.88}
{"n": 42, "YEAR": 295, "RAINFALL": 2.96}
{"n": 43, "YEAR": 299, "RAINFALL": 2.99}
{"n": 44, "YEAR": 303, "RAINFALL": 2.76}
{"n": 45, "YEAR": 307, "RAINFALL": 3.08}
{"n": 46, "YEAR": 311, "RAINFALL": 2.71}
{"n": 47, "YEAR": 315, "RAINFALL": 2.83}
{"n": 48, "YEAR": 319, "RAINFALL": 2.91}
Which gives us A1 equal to 3.15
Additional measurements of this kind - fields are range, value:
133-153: 2.58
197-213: 2.76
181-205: 3.03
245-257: 3.04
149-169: 2.59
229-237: 2.74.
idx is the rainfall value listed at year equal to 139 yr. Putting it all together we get 2.81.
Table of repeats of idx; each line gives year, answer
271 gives 3.07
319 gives 2.91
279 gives 2.86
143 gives 2.58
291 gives 2.88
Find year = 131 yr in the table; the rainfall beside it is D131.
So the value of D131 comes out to 2.55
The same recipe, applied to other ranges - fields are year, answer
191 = 3.29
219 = 2.88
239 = 3.02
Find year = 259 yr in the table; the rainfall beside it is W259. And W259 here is 3.49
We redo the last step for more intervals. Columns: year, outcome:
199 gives 3.46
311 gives 2.71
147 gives 2.73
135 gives 2.6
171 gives 2.99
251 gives 3.16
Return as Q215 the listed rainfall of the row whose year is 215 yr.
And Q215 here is 3.08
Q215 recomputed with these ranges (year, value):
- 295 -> 2.96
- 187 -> 3.03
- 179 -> 2.9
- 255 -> 3.41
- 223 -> 3.1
